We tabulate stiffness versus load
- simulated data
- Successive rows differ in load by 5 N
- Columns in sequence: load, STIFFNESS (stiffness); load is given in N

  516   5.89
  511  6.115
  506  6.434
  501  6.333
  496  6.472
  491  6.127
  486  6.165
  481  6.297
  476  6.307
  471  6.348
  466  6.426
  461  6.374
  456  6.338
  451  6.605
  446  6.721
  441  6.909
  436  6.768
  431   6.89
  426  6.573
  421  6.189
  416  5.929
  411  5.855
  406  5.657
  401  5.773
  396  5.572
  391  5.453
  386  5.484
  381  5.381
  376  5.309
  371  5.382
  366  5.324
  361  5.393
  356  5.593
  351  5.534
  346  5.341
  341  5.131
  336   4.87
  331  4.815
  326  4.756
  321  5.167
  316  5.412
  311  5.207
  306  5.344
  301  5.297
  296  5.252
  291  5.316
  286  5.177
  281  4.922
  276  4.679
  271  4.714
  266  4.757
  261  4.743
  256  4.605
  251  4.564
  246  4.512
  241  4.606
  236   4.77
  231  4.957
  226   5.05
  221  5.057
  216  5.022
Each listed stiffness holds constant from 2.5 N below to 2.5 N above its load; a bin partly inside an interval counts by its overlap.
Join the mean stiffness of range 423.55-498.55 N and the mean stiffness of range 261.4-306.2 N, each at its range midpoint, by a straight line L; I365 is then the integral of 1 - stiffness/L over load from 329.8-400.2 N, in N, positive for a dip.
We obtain 4.3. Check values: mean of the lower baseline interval 5.02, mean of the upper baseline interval 6.49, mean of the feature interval 5.35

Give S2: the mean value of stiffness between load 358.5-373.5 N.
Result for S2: 5.37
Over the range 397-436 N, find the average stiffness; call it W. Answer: 6.14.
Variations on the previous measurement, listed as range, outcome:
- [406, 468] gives 6.43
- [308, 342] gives 5.05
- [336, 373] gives 5.35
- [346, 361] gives 5.5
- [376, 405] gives 5.52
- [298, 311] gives 5.3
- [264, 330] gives 5.07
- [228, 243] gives 4.79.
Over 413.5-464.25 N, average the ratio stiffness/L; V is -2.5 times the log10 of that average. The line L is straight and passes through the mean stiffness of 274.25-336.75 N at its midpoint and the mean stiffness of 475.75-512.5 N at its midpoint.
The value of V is -0.103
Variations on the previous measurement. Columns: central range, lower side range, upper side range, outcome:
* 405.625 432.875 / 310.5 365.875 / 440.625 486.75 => -0.036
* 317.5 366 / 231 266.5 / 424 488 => 0.063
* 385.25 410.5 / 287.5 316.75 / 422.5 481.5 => 0.089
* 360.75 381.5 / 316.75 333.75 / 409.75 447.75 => 0.057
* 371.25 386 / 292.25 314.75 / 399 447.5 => 0.108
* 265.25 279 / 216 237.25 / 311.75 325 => 0.084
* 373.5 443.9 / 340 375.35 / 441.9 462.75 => 0.007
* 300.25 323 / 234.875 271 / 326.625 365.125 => -0.059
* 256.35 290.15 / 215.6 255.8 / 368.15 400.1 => 0.026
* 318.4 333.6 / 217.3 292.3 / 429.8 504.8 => 0.096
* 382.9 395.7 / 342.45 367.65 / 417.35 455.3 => 0.086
